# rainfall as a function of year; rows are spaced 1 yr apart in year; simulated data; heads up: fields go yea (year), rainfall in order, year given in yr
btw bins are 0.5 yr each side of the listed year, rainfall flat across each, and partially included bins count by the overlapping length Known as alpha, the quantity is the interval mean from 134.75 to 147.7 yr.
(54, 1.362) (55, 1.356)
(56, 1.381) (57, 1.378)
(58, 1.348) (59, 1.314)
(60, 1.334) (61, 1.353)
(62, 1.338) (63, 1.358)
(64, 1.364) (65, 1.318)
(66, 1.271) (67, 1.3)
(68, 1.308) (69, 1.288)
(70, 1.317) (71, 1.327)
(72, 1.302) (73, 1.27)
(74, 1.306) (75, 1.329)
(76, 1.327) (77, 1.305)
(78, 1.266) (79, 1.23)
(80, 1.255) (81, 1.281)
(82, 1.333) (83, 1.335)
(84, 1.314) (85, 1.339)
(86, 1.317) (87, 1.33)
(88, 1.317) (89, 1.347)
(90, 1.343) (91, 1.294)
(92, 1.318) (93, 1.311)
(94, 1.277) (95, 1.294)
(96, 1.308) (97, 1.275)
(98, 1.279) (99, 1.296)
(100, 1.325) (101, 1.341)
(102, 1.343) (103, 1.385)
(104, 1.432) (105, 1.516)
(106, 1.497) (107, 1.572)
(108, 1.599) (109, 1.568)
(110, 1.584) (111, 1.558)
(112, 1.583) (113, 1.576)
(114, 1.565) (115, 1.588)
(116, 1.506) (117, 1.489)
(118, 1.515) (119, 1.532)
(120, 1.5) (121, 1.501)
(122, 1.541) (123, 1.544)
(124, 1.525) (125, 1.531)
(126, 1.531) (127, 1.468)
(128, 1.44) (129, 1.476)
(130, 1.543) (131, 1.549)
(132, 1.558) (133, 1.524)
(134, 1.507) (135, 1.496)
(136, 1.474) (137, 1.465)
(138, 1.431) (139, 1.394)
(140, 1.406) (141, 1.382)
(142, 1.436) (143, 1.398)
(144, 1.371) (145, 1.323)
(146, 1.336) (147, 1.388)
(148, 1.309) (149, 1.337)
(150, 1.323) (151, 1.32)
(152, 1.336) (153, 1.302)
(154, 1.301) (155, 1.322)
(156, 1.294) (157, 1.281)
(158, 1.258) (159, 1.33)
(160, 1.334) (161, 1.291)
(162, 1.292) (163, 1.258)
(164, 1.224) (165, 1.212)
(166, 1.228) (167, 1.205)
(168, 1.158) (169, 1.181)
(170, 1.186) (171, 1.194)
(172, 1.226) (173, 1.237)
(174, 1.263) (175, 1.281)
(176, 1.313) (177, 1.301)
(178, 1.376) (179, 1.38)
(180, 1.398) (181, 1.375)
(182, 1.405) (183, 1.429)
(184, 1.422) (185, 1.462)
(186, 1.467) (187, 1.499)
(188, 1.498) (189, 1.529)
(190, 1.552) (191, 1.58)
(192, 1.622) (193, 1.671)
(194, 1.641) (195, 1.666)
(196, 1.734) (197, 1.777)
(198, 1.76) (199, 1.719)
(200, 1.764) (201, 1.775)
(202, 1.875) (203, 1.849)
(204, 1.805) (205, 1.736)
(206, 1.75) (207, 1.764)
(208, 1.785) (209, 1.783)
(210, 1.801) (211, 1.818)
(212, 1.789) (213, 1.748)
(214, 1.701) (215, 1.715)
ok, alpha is 1.4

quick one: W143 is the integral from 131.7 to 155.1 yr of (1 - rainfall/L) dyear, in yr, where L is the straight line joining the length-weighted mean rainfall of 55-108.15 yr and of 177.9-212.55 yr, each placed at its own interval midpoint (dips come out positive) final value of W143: 1.65 yr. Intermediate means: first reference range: 1.33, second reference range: 1.64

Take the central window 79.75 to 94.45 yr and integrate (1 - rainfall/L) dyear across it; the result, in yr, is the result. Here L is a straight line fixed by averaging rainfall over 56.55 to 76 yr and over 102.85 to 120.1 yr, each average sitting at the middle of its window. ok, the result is 1.1 yr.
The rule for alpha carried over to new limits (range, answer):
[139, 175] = 1.29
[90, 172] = 1.4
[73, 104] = 1.31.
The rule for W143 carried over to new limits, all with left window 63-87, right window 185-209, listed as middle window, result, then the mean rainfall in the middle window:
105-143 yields -1.4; 1.51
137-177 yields 6.6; 1.3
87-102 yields 0.6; 1.31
